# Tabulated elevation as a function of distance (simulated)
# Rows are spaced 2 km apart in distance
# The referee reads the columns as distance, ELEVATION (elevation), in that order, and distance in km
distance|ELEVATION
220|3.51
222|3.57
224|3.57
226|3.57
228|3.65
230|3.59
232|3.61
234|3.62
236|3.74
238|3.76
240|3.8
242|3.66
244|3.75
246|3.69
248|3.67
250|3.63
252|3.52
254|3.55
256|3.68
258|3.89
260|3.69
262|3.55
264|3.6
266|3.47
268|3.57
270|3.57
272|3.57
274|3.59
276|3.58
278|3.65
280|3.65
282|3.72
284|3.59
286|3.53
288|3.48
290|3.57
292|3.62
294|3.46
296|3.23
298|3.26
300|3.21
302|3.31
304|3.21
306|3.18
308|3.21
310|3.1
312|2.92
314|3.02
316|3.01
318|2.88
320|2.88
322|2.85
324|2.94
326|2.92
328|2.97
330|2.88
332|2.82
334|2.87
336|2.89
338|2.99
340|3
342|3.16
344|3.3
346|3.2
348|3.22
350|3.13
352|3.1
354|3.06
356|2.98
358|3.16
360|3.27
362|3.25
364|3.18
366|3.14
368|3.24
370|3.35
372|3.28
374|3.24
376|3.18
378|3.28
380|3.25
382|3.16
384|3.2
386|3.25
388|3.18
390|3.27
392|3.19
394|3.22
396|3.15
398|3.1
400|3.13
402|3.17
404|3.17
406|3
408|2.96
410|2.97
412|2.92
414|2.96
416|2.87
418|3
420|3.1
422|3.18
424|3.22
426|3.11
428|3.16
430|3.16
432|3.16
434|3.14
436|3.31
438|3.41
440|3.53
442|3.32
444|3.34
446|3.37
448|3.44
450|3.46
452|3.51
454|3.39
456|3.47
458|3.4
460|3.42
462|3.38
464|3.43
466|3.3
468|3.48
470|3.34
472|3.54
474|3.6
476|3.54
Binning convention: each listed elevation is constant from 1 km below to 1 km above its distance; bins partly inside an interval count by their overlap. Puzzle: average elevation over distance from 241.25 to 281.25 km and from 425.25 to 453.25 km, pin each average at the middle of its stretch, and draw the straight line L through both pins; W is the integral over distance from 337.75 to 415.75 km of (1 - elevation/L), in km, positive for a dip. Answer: 6.3 km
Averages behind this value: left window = 3.63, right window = 3.32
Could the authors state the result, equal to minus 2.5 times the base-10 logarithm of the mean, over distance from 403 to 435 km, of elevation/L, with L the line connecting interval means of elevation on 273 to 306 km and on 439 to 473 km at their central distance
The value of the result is 0.12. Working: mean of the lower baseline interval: 3.47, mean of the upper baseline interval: 3.42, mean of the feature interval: 3.07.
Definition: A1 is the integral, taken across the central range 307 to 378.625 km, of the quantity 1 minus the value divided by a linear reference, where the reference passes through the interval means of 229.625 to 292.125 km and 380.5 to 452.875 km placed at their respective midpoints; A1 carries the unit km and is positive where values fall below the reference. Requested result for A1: 6.7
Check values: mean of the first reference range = 3.63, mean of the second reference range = 3.19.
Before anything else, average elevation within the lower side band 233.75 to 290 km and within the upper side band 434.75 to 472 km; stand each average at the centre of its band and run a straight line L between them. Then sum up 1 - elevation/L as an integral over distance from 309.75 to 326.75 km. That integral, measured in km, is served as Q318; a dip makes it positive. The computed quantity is 3.0 km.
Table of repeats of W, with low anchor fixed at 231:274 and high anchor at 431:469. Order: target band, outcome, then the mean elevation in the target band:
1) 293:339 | 6.7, 3.04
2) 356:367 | 1.0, 3.18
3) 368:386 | 1.2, 3.24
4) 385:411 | 2.4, 3.14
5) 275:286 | -0.1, 3.63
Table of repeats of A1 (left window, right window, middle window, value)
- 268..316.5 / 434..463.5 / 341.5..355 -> 0.9 km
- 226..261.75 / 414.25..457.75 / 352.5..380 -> 1.7 km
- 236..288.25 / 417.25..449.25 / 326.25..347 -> 2.8 km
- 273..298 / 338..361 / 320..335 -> 1.8 km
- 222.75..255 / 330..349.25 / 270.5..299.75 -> -1.4 km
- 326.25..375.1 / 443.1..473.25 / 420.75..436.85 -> 0.8 km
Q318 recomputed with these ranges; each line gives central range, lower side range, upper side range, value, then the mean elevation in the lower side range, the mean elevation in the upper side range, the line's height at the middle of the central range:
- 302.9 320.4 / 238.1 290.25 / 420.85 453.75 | 2.4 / 3.63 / 3.3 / 3.54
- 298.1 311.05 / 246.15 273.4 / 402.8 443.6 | 1.0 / 3.61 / 3.14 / 3.48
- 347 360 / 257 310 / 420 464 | 1.1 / 3.49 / 3.32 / 3.42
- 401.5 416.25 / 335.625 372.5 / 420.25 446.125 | 1.0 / 3.16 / 3.25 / 3.22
